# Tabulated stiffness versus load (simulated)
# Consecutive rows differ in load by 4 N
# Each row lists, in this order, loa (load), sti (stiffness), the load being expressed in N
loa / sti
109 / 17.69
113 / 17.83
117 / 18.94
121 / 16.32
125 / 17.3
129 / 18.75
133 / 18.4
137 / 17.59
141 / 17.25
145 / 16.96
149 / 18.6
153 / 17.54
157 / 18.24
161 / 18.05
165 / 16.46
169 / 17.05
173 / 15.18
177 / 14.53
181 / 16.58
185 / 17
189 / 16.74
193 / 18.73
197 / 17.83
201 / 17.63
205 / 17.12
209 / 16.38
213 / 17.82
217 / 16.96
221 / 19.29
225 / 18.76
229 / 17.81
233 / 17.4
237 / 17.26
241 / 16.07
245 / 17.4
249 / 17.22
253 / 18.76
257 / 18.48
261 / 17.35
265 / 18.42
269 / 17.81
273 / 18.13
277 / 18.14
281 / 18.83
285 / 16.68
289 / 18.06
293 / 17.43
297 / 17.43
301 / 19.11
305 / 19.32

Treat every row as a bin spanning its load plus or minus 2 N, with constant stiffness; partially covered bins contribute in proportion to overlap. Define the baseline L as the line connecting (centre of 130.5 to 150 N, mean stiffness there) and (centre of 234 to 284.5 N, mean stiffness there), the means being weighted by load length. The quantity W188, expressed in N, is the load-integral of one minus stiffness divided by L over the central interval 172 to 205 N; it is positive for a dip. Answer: 1.7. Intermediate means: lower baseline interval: 17.7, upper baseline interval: 17.8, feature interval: 16.8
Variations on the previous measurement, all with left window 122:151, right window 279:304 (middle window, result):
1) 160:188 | 2.31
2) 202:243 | 0.92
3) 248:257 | -0.13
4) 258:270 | 0.02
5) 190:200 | -0.11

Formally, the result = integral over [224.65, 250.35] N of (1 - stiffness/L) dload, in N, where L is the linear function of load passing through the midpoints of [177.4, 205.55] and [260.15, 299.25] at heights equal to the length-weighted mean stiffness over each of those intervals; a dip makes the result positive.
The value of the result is 0.3 N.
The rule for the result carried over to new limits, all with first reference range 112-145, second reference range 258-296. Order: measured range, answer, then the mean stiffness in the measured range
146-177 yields 1.2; 17.1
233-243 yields 0.6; 16.8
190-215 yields 0.4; 17.6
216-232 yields -0.4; 18.2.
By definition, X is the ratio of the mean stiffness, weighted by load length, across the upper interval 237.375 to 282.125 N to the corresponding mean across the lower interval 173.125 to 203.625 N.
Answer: 1.06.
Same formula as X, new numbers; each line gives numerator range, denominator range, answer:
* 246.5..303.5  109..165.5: 1.01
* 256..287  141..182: 1.06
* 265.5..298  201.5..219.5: 1.04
